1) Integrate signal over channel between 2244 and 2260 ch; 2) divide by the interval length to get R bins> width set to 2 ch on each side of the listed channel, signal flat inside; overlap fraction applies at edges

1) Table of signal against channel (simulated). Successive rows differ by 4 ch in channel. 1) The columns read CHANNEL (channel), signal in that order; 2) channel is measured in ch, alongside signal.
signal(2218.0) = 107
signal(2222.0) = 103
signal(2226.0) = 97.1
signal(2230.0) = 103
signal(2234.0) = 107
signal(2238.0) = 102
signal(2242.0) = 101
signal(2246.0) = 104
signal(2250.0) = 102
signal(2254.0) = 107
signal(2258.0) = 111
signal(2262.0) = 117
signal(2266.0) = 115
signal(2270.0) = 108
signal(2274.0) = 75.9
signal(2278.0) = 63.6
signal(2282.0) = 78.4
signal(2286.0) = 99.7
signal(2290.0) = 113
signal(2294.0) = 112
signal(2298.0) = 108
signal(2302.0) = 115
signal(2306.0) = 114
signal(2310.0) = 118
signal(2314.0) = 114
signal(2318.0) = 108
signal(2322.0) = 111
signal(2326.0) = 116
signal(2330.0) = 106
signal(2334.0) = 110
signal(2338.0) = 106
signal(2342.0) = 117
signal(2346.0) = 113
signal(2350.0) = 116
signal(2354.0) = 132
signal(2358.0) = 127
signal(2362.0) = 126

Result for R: 106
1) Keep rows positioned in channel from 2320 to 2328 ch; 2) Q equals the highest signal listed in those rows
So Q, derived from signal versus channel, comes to 116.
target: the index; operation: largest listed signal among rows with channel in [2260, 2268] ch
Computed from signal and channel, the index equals 117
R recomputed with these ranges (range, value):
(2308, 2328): 113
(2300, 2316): 115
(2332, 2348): 112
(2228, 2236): 105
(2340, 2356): 120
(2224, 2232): 100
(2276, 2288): 80.6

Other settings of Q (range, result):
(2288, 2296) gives 113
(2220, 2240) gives 107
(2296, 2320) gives 118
